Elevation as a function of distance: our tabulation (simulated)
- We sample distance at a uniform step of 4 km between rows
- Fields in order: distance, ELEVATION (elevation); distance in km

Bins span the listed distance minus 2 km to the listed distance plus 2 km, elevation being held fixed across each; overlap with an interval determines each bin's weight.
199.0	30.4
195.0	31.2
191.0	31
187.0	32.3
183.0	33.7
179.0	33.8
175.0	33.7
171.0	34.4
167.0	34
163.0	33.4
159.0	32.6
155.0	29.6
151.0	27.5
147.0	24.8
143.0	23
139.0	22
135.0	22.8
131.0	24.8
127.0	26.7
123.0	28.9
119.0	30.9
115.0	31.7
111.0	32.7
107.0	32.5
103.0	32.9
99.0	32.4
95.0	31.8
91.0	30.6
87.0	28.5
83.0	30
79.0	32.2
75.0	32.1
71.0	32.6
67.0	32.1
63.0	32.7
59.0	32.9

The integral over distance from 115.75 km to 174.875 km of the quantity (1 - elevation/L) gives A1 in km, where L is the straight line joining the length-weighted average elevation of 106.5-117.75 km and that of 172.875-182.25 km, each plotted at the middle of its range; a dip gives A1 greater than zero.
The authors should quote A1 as 8.1 km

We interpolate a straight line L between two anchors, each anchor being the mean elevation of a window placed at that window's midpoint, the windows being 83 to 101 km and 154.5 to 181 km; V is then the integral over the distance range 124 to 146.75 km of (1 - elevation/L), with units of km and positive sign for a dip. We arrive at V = 5.7 km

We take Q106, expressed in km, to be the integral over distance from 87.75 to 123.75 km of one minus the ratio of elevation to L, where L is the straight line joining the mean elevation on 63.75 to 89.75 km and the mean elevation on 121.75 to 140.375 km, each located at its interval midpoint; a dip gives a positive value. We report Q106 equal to -4.8 km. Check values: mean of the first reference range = 31.3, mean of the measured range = 31.6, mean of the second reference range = 25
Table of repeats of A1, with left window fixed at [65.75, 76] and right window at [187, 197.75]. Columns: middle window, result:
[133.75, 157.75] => 4.85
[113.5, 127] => 0.84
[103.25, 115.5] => -0.19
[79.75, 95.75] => 0.94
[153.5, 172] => -0.75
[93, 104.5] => -0.10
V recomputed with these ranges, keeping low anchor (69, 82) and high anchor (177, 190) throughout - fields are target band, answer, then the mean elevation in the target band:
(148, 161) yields 1.3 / 29.5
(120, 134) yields 2.5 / 26.8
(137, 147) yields 3.0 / 23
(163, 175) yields -0.4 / 34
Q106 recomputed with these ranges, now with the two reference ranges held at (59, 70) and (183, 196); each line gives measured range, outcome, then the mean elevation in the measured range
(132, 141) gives 2.7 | 22.7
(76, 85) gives 0.3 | 31.2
